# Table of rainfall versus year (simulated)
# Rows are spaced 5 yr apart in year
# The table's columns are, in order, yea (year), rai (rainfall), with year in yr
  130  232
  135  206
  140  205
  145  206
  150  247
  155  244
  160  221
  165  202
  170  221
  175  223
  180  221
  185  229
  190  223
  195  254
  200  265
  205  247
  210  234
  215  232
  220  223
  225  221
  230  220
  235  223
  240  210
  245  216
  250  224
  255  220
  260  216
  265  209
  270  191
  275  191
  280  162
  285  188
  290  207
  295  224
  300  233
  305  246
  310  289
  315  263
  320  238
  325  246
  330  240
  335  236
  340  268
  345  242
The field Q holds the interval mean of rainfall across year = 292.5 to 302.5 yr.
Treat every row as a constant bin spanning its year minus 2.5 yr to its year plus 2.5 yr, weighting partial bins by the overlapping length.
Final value 228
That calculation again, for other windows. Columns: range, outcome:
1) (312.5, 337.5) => 245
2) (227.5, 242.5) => 218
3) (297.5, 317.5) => 258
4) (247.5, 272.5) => 212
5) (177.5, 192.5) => 224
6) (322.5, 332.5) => 243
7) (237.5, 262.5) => 217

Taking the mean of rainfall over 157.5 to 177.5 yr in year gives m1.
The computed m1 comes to 217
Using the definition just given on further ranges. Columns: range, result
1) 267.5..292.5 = 188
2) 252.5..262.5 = 218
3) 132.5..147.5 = 206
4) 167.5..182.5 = 222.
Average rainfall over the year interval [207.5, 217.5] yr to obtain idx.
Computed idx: 233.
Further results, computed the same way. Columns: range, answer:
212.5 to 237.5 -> 224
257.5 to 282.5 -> 194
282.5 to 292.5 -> 198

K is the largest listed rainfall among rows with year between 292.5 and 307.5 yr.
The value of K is 246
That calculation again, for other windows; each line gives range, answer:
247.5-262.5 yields 224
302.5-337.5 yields 289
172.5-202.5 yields 265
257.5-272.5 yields 216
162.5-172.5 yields 221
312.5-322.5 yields 263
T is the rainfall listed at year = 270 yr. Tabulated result 191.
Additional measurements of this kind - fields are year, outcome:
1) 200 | 265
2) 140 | 205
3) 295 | 224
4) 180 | 221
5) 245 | 216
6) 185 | 229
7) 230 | 220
